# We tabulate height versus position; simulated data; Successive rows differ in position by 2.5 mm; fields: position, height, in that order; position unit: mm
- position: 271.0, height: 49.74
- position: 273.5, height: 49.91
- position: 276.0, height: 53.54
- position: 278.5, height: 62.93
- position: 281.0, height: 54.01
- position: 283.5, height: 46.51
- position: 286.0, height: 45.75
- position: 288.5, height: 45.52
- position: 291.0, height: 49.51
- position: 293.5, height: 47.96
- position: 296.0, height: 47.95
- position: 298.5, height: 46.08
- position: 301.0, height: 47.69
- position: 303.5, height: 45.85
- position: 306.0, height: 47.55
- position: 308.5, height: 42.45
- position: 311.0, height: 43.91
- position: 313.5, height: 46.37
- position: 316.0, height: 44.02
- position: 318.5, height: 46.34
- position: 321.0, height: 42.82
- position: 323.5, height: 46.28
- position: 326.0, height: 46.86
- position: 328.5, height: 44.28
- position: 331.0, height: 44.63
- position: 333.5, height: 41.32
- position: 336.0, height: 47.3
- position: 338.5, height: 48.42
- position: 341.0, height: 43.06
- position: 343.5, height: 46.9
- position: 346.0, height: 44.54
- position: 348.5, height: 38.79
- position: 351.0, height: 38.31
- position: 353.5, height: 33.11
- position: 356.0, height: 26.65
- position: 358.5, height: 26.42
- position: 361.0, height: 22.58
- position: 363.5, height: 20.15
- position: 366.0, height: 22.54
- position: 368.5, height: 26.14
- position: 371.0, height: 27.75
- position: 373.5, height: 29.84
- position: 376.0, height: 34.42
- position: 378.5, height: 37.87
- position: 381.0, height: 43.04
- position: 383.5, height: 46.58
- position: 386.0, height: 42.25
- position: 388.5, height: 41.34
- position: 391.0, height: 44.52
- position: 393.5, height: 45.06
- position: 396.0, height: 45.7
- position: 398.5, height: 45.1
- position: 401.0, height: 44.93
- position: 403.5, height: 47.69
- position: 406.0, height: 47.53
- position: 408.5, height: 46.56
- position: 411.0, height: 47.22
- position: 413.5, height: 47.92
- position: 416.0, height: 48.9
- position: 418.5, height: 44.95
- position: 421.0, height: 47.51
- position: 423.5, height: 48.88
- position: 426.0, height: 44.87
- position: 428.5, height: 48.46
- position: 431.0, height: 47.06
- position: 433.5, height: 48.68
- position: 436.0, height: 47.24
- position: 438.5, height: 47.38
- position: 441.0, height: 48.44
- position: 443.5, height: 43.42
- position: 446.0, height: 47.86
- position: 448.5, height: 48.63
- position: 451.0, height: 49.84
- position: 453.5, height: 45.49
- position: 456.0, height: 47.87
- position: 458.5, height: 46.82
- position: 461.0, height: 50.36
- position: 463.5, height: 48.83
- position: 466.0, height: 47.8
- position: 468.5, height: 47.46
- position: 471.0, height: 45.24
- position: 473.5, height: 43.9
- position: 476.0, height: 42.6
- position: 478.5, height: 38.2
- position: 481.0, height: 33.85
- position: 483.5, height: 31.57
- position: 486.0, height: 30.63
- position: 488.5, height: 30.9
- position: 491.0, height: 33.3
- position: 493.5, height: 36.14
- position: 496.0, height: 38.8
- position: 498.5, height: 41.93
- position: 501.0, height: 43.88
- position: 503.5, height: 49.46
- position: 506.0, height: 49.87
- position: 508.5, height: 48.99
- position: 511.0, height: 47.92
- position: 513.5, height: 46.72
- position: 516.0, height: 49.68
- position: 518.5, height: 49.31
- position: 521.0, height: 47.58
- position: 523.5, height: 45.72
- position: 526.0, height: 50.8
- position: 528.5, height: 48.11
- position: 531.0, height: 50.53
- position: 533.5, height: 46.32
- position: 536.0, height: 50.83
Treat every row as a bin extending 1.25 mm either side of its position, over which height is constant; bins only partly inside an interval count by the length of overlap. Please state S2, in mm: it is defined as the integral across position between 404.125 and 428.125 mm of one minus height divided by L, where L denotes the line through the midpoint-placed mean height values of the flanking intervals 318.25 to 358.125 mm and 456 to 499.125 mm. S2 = -3.5 mm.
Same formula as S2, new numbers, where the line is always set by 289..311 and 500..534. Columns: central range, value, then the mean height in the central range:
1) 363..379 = 6.4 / 28.3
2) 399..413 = 0.2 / 46.8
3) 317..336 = 0.8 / 44.8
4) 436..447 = 0.2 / 46.8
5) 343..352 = 1.0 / 41.8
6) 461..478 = 0.7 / 46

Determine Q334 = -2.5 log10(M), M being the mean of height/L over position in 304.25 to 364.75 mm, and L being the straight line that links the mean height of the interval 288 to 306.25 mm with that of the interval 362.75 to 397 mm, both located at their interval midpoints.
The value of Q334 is 0.05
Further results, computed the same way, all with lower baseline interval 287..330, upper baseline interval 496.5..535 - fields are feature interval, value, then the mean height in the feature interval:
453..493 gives 0.14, 41.4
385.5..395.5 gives 0.07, 43.6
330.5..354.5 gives 0.09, 42.7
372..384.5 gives 0.22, 38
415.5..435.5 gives -0.01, 47.4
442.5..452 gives -0.01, 47.5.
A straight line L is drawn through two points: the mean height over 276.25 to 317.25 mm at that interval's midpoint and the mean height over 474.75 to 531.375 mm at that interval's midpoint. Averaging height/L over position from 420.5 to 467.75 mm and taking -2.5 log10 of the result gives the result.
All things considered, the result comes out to -0.08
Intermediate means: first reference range 47.9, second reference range 42.8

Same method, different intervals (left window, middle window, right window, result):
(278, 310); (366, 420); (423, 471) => 0.15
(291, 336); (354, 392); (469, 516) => 0.32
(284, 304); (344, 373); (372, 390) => 0.34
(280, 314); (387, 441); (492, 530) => 0.00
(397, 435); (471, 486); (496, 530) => 0.24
